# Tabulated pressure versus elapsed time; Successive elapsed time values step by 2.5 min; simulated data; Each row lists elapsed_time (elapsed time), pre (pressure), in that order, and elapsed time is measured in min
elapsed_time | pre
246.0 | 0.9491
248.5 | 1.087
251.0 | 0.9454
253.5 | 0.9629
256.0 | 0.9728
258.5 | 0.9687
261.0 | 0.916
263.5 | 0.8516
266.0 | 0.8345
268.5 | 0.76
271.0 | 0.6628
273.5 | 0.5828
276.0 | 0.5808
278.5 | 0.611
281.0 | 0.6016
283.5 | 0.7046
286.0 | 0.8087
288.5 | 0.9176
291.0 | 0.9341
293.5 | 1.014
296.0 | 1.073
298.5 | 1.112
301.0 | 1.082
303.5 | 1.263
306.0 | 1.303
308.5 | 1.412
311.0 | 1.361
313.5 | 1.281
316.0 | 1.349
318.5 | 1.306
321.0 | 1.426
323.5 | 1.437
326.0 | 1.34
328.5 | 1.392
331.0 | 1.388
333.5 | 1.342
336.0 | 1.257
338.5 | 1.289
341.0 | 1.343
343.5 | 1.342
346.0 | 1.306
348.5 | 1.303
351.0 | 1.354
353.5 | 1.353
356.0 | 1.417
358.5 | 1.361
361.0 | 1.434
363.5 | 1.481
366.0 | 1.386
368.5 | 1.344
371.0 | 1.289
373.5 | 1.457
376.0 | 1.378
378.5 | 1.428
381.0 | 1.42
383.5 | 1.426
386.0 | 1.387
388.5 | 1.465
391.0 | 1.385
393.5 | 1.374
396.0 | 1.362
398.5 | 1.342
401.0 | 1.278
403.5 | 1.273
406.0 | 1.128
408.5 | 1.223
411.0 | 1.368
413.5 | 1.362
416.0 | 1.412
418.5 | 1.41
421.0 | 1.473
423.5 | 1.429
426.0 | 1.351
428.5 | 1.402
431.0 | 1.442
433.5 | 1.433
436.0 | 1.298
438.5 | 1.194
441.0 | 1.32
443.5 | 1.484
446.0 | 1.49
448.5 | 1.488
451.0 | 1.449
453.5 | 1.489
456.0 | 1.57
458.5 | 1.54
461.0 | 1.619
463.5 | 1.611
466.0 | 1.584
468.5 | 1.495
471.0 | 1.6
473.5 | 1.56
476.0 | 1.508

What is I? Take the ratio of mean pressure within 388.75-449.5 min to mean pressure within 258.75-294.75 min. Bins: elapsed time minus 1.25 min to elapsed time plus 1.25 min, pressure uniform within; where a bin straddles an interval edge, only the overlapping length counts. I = 1.76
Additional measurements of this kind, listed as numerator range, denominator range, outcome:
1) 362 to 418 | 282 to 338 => 1.13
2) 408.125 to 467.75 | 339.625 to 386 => 1.04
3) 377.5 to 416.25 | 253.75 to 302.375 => 1.60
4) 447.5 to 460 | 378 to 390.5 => 1.06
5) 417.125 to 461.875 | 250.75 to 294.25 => 1.78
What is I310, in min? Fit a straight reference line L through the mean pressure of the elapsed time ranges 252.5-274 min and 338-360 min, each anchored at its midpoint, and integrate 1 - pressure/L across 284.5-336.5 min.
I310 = -4.7 min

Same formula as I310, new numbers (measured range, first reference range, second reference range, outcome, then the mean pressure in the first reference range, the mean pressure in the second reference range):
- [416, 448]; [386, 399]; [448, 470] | 1.77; 1.39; 1.54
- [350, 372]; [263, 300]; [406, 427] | -4.82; 0.804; 1.36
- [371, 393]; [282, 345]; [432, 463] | -1.19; 1.22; 1.45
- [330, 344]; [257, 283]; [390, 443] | -4.25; 0.738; 1.35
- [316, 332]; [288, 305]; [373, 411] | -3.20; 1.07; 1.35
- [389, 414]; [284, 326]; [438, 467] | 1.34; 1.19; 1.49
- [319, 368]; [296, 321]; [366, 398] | -1.33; 1.27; 1.39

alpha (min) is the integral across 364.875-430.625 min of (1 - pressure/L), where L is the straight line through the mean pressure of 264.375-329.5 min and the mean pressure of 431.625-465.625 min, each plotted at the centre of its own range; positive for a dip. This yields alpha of -2.4 min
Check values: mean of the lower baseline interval 1.04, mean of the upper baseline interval 1.46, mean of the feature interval 1.37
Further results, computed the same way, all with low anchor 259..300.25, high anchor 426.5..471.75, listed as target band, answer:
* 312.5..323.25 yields -4.3 min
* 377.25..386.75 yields -1.6 min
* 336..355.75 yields -4.7 min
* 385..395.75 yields -1.4 min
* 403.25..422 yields 0.0 min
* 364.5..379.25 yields -2.6 min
